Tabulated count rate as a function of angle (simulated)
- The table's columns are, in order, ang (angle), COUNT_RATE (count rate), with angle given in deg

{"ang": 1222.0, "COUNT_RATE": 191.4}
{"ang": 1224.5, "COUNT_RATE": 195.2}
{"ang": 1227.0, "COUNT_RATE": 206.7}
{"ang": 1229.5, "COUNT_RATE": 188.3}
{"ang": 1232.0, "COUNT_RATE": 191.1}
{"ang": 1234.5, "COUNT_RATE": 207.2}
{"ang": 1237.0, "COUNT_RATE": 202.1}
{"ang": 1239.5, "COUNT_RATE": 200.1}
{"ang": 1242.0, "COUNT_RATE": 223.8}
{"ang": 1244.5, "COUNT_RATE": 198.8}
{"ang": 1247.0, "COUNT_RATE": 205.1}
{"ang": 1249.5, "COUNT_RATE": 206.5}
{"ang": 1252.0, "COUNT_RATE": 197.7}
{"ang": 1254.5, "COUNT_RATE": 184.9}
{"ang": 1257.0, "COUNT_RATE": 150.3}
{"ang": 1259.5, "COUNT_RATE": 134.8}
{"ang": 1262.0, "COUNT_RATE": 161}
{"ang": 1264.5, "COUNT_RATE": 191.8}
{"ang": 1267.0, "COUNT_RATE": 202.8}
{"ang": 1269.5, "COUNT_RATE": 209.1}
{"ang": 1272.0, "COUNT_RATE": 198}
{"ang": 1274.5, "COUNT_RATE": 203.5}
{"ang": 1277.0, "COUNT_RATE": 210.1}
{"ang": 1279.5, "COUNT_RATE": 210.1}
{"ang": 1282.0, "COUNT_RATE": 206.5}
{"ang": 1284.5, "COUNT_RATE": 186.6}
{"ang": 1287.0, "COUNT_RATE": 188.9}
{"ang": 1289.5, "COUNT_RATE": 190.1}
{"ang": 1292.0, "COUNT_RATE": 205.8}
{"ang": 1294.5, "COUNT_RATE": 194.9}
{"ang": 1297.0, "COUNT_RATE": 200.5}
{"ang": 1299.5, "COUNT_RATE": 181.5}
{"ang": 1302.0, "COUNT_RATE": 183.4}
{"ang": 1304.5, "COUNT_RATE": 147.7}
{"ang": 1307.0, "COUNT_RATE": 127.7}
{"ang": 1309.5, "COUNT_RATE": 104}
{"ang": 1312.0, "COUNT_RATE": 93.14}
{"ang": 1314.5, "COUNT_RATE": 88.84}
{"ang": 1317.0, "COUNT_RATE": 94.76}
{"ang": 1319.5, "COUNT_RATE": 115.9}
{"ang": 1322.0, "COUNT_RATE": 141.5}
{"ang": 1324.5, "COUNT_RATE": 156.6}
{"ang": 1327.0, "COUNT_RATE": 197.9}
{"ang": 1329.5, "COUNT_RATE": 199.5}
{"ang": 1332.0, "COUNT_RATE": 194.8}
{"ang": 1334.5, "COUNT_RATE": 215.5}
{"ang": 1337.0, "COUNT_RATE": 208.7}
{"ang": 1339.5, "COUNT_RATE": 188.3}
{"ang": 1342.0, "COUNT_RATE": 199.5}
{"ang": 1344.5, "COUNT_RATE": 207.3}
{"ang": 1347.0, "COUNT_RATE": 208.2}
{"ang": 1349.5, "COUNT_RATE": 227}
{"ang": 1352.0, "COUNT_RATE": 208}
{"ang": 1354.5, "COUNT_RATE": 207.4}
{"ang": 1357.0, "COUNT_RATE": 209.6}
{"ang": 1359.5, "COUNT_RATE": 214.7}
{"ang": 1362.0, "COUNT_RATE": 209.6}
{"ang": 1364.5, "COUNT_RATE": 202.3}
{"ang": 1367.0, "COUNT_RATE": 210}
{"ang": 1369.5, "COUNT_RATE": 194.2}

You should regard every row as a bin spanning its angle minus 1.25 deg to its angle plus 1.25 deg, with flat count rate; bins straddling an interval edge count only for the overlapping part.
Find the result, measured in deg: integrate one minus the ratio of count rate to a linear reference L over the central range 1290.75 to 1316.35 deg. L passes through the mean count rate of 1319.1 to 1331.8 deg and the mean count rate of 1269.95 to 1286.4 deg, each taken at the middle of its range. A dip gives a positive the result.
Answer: 4.68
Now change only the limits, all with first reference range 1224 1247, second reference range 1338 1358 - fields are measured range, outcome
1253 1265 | 2.3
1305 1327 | 9.0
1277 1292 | 0.4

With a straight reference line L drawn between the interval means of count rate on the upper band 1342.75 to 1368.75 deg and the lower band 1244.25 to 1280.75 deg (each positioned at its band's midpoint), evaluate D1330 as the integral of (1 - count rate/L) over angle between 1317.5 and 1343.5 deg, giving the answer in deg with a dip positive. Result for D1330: 3.2 deg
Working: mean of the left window 191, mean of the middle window 180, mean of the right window 210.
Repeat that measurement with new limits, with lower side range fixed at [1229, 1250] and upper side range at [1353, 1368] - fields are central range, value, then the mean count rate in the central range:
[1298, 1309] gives 2.61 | 157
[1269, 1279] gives -0.03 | 205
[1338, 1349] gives 0.28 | 203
